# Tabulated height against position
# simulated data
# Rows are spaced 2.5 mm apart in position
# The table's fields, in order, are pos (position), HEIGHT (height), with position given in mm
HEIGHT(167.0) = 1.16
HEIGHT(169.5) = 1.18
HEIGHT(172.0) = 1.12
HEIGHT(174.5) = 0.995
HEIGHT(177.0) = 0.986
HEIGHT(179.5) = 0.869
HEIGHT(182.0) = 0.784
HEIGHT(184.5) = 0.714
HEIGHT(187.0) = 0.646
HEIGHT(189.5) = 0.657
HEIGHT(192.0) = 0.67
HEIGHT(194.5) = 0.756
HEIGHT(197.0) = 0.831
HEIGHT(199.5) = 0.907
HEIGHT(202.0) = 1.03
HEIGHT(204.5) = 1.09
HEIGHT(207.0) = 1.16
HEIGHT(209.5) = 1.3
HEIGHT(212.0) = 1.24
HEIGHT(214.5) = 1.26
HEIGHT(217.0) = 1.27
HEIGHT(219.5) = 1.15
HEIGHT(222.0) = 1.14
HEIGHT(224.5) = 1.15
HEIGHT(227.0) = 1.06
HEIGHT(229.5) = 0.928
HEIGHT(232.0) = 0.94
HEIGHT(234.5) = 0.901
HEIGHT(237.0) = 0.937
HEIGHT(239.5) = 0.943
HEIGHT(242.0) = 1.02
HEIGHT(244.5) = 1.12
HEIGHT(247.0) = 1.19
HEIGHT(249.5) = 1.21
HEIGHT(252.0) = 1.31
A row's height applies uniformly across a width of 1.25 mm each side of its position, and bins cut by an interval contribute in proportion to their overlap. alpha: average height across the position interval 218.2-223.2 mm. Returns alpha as 1.15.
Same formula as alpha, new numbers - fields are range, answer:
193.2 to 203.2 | 0.879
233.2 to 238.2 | 0.919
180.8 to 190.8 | 0.7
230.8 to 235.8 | 0.92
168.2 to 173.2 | 1.15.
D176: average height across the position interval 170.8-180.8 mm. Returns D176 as 0.991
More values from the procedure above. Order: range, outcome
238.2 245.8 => 1.03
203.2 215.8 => 1.21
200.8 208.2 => 1.09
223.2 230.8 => 1.05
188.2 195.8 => 0.695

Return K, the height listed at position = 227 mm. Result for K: 1.06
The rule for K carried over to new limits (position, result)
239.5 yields 0.943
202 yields 1.03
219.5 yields 1.15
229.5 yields 0.928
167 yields 1.16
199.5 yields 0.907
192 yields 0.67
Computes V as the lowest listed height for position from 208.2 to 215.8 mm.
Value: 1.24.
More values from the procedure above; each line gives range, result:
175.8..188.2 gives 0.646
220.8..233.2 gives 0.928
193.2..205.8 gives 0.756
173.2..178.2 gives 0.986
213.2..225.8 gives 1.14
